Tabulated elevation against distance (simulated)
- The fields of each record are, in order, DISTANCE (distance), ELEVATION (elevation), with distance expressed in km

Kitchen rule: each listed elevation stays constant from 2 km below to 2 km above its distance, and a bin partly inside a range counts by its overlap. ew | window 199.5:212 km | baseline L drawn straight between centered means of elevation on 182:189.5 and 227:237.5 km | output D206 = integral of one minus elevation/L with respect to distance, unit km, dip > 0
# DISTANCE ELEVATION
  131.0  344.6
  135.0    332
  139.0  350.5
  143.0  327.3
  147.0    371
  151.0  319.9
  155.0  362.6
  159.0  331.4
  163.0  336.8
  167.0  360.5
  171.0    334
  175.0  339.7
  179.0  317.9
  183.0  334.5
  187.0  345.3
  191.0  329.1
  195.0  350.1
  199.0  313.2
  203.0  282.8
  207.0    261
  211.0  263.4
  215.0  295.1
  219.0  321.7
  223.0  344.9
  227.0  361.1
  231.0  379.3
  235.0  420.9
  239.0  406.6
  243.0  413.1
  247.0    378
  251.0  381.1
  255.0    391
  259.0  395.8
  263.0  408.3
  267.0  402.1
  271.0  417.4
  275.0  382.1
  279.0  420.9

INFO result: 3.0 km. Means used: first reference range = 340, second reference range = 393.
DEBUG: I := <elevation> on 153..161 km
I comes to 347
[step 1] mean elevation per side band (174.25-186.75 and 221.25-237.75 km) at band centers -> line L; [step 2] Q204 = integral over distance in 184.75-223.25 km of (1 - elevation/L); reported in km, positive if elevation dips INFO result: 4.8 km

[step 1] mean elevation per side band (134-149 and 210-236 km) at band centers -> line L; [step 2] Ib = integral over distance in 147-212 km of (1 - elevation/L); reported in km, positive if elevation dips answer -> 3.3 km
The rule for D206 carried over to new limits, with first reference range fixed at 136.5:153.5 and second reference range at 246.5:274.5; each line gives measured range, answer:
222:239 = 0.03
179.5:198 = 1.34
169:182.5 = 0.98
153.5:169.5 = 0.15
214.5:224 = 1.39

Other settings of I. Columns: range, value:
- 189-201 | 331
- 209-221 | 293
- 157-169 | 343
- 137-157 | 346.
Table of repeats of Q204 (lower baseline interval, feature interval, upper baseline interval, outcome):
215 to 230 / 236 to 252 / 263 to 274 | -1.2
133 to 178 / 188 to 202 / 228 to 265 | 1.4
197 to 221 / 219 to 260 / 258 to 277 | -4.3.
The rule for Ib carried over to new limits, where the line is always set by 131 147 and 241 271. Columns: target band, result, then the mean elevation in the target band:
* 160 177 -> 0.65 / 342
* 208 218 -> 2.53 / 282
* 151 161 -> 0.24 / 342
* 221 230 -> 0.63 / 356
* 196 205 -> 1.63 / 304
